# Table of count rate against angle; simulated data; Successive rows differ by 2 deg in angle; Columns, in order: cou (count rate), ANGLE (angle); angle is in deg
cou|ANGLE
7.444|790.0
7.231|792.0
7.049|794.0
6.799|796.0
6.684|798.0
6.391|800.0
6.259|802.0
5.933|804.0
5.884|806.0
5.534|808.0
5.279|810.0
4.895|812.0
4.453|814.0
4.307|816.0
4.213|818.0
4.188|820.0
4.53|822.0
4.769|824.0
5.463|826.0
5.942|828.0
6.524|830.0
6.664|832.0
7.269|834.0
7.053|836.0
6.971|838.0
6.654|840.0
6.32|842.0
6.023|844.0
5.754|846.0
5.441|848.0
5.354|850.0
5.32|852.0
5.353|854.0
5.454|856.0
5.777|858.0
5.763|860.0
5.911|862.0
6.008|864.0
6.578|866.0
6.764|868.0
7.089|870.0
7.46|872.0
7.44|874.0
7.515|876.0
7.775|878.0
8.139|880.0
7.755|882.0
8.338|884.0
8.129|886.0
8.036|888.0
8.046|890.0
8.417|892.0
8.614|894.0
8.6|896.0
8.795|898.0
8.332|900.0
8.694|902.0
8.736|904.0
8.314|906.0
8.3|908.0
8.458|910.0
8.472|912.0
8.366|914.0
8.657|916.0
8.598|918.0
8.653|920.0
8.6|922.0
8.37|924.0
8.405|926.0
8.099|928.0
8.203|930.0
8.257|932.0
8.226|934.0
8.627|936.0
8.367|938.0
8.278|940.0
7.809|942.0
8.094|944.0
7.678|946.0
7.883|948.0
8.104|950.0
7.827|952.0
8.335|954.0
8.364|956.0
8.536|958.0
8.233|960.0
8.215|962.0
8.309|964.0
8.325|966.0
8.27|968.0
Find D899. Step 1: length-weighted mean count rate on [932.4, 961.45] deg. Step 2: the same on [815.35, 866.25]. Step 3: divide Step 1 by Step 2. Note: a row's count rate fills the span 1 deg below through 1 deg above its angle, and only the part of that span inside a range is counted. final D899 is 1.42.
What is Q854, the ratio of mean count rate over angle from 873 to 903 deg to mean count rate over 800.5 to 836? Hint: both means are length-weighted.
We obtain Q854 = 1.49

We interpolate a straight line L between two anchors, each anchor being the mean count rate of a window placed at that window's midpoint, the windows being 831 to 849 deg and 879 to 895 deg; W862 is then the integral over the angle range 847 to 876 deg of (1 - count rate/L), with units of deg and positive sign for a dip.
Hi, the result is 4.4 deg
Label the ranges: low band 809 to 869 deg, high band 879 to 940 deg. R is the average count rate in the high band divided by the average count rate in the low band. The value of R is 1.5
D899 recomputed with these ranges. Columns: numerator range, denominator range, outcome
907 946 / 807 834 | 1.60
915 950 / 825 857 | 1.36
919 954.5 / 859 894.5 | 1.11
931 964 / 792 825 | 1.49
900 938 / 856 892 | 1.17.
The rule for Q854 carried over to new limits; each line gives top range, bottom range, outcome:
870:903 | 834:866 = 1.35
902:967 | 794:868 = 1.43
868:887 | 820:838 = 1.29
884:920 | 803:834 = 1.59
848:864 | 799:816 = 1.01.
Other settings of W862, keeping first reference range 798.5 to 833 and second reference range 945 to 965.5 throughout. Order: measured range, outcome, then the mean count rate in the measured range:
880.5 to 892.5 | -2.3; 8.11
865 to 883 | -2.3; 7.39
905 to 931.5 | -3.6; 8.42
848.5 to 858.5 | 1.1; 5.43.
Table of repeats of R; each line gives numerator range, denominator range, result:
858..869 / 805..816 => 1.20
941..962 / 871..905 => 0.99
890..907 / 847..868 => 1.48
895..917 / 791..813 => 1.38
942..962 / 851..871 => 1.35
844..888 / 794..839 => 1.15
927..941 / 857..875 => 1.27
